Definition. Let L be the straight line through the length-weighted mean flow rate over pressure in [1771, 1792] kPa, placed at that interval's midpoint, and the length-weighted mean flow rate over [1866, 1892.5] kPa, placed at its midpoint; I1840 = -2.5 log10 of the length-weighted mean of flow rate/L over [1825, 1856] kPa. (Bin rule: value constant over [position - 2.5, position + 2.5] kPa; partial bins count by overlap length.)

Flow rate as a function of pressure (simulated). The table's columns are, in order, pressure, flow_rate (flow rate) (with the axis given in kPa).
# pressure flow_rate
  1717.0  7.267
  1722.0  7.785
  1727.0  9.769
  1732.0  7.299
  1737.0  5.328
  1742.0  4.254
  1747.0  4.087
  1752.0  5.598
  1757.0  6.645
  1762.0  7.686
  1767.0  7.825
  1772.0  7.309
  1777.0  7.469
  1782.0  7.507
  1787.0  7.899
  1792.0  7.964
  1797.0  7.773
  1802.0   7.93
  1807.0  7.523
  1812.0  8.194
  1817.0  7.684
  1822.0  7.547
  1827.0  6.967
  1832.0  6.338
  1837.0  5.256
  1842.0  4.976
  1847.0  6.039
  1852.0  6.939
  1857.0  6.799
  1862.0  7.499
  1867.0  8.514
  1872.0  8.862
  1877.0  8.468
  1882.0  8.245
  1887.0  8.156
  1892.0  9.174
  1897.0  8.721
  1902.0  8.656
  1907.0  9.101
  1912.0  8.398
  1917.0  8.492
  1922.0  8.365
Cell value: 0.32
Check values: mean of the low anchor 7.61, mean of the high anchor 8.53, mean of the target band 6.11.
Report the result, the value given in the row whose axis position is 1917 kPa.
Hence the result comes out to 8.492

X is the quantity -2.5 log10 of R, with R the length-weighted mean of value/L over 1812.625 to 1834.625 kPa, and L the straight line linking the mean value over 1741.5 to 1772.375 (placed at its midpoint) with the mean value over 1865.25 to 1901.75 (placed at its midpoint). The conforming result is 0.04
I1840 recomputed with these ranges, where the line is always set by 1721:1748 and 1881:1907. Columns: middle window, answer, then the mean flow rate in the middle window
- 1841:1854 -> 0.30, 6.06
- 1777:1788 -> -0.07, 7.62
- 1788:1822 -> -0.06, 7.83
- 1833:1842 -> 0.42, 5.36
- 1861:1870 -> 0.02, 8.14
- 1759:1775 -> -0.10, 7.57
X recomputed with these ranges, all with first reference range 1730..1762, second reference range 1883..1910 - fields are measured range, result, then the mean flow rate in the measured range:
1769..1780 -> -0.18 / 7.41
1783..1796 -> -0.20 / 7.86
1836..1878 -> 0.13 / 7.05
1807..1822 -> -0.11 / 7.8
